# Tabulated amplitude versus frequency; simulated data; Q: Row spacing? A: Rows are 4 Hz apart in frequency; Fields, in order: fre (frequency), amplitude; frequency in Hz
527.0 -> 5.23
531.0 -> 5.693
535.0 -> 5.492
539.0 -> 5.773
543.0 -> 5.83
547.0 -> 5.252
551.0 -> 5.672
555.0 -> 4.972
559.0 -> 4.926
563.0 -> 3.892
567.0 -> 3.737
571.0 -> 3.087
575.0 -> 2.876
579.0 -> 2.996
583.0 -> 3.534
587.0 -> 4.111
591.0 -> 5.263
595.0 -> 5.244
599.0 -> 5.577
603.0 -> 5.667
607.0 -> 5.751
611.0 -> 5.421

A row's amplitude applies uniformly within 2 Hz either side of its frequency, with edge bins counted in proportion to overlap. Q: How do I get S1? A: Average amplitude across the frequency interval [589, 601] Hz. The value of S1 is 5.36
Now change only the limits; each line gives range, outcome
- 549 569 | 4.64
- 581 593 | 4.3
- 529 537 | 5.59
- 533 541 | 5.63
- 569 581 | 2.99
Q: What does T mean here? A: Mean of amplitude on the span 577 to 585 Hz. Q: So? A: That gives 3.26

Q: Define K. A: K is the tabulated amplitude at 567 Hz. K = 3.737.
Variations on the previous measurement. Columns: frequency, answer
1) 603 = 5.667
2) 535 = 5.492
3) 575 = 2.876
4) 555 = 4.972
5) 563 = 3.892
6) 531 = 5.693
